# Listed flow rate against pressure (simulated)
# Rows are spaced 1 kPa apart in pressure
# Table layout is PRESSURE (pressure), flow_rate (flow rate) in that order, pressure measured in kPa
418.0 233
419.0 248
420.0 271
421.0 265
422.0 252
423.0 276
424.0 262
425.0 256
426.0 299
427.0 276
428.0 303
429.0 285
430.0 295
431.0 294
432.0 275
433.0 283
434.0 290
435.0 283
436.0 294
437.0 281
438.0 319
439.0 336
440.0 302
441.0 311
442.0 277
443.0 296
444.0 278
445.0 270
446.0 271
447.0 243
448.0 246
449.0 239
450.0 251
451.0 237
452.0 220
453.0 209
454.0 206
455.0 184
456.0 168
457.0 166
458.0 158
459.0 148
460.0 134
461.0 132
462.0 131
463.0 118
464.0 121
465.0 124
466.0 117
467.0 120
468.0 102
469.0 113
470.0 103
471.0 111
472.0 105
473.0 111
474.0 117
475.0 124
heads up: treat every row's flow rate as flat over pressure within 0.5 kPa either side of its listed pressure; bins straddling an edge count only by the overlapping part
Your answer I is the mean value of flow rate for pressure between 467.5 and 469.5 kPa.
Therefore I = 108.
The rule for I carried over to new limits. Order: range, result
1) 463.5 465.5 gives 122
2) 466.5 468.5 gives 111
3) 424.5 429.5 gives 284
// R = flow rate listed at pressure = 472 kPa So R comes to 105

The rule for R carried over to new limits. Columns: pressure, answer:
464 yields 121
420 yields 271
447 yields 243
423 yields 276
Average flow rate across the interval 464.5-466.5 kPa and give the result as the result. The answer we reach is 120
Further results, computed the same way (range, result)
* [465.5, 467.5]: 118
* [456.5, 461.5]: 148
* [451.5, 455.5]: 205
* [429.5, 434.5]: 287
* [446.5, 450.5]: 245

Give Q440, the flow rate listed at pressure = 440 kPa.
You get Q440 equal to 302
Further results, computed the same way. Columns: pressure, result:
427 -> 276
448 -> 246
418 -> 233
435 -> 283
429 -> 285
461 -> 132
